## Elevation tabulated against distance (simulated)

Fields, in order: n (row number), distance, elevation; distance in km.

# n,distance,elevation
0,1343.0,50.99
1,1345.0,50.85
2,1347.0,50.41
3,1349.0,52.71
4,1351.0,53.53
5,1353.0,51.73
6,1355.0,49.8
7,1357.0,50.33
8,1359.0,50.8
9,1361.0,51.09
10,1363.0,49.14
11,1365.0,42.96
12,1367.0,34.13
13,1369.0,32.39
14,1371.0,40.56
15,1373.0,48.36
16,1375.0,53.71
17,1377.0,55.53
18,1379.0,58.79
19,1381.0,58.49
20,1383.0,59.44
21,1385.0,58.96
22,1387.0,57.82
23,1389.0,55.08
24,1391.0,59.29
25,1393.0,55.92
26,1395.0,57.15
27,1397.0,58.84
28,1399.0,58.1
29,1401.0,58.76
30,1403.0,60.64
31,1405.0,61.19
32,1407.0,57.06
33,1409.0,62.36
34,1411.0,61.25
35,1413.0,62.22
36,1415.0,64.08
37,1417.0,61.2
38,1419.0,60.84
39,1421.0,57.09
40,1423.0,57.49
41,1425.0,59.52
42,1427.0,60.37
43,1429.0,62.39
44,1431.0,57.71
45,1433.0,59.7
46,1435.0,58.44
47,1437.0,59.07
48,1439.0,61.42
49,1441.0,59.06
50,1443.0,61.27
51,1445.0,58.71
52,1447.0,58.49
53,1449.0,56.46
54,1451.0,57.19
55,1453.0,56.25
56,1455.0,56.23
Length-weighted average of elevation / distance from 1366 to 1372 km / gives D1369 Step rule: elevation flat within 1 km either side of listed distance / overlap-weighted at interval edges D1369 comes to 35.7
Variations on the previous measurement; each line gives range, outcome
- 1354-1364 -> 50.2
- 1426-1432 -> 60.2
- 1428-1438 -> 59.5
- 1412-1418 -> 62.5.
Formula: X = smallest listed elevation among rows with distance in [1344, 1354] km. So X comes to 50.41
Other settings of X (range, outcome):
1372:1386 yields 48.36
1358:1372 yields 32.39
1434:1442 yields 58.44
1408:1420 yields 60.84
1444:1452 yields 56.46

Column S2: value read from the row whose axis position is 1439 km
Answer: 61.42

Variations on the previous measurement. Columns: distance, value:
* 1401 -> 58.76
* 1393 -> 55.92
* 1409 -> 62.36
